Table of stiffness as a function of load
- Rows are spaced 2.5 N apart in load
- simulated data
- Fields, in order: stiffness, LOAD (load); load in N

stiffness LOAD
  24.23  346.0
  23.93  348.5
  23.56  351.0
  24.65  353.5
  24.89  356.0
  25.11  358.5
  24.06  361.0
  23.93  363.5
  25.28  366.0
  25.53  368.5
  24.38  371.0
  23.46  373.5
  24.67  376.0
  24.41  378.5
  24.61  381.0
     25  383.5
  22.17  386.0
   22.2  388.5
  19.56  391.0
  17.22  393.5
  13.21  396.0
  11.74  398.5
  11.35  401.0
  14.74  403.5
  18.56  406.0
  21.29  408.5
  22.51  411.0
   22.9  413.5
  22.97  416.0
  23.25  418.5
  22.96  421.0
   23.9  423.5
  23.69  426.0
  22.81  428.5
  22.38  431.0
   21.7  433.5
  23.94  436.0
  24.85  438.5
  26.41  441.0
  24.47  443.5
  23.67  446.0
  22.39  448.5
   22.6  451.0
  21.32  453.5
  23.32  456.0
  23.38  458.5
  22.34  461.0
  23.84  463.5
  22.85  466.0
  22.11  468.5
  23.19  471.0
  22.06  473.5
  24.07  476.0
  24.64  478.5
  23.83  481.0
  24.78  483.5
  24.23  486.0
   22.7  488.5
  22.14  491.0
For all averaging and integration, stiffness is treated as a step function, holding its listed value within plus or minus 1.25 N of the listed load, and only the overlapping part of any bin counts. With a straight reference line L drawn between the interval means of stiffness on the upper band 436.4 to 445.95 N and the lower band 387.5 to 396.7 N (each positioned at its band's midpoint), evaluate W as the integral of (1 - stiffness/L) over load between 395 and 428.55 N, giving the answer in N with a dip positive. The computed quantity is 2.3 N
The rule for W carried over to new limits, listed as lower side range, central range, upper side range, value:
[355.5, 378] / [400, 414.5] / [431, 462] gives 3.2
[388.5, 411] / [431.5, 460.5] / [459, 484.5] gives -3.4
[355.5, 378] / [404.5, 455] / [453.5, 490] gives 1.9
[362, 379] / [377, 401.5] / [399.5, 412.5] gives 2.0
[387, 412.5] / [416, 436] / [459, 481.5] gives -3.6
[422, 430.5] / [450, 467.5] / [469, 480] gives 0.4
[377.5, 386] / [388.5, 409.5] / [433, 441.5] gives 6.9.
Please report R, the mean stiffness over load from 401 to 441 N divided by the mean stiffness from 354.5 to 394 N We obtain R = 0.93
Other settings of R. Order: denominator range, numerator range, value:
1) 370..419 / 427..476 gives 1.13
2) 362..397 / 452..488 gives 1.03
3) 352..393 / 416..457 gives 0.98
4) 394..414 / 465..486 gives 1.40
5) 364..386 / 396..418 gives 0.74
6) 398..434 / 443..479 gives 1.12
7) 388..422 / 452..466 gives 1.22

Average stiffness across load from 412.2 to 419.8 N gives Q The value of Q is 23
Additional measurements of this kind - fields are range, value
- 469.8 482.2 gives 23.6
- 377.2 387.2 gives 24.1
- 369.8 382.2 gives 24.3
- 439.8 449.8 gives 24.2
